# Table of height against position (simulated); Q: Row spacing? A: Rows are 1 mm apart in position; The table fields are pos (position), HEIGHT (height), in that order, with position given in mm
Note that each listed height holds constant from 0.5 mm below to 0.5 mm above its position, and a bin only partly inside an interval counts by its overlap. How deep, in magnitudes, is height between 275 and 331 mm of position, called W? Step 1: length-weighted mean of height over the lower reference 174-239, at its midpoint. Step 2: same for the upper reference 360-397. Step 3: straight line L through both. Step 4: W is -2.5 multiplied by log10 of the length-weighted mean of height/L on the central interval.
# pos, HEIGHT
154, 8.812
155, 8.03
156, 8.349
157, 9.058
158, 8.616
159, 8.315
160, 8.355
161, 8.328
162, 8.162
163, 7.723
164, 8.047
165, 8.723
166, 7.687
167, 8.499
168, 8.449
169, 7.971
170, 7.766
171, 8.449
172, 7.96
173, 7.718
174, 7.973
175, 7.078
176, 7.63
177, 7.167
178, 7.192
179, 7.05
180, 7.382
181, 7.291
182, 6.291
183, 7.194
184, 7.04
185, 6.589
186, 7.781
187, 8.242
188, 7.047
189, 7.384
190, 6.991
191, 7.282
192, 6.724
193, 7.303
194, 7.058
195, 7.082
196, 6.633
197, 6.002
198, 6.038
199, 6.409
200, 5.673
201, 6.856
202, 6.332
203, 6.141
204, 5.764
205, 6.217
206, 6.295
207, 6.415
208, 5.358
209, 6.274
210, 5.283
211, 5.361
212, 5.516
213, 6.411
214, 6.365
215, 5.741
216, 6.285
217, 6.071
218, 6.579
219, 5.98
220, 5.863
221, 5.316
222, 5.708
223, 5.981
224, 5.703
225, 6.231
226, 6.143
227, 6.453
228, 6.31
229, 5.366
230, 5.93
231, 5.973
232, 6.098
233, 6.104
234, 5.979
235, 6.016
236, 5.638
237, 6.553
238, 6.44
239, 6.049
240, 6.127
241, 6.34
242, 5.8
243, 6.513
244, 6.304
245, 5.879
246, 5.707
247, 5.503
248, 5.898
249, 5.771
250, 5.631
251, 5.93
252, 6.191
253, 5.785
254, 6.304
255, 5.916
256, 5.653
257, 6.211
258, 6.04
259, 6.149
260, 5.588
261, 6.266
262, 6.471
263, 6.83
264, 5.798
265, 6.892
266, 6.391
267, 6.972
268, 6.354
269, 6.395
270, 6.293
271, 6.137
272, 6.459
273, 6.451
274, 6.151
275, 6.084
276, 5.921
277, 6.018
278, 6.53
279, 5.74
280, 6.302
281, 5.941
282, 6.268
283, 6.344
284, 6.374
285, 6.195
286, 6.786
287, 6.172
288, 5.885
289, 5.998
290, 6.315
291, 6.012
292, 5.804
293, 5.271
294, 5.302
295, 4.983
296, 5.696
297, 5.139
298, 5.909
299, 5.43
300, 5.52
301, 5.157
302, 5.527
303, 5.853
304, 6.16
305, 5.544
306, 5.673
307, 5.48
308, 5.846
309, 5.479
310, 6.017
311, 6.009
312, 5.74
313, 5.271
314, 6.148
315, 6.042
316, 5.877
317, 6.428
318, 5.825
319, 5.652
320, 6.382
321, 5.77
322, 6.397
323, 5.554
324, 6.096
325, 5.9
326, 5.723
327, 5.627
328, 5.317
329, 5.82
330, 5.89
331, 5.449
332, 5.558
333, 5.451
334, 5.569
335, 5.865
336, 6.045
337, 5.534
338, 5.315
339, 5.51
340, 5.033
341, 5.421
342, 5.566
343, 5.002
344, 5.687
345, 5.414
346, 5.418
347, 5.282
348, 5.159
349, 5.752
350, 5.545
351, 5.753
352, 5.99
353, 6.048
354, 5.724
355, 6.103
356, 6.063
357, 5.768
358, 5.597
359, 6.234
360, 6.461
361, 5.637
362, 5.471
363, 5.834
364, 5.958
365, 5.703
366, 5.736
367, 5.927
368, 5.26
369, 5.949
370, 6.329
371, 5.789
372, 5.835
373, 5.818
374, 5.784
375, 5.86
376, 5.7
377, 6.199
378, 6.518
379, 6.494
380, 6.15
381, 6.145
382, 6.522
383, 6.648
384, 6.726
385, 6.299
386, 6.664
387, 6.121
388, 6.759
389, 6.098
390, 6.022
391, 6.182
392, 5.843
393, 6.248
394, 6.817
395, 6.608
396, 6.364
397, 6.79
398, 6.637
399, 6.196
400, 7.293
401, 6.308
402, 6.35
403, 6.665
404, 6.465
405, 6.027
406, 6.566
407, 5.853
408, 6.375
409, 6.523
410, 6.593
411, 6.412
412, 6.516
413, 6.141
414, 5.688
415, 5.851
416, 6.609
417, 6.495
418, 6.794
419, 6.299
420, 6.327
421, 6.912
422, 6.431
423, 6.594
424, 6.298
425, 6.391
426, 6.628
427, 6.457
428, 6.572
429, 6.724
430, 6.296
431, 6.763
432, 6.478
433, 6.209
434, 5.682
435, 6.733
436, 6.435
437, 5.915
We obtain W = 0.072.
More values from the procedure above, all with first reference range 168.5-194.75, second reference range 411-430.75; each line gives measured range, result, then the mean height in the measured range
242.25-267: 0.16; 6.08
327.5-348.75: 0.22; 5.49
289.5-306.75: 0.23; 5.6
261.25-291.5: 0.12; 6.28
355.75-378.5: 0.13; 5.89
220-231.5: 0.21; 5.92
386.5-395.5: 0.04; 6.3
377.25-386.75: 0.02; 6.45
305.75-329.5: 0.17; 5.84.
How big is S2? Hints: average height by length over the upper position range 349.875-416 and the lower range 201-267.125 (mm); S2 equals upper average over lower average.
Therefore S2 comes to 1.02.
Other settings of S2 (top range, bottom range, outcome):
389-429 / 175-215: 0.97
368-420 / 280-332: 1.08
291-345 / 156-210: 0.78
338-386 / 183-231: 0.92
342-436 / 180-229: 0.96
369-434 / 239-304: 1.05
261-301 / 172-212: 0.90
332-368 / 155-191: 0.73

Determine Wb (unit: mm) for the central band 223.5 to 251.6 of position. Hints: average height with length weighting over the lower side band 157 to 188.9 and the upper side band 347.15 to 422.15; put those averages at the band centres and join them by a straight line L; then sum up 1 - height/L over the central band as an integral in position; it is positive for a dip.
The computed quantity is 4.8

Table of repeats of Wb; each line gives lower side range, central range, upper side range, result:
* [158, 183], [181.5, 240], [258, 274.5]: 7.2 mm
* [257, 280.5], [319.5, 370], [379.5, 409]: 5.1 mm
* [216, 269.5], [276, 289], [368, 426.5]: -0.1 mm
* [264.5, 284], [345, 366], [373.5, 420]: 1.9 mm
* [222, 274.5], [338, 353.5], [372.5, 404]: 1.9 mm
